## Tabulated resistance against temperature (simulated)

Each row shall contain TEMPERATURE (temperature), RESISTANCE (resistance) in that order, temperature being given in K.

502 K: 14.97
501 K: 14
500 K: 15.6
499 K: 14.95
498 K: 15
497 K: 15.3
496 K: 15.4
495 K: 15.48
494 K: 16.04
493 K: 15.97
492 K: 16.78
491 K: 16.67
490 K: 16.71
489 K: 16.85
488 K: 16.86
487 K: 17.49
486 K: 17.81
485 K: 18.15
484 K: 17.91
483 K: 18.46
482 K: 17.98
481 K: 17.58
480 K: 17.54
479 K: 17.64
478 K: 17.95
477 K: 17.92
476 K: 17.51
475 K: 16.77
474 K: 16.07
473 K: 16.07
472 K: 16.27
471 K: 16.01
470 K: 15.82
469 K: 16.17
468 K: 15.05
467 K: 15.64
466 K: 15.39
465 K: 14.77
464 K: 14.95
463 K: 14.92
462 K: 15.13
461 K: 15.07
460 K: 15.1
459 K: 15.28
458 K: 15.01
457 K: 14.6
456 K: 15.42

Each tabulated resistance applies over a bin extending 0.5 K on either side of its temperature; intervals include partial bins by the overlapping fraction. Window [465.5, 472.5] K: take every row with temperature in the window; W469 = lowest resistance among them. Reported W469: 15.05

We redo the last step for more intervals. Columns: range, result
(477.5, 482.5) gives 17.54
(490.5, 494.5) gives 15.97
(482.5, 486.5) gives 17.81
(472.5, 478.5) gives 16.07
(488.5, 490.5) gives 16.71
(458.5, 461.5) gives 15.07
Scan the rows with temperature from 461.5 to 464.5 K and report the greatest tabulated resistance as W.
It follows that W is 15.13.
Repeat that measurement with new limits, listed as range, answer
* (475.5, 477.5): 17.92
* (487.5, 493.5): 16.86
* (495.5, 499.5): 15.4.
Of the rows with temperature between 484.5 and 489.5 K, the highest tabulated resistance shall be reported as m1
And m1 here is 18.15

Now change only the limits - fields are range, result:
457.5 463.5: 15.28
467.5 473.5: 16.27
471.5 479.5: 17.95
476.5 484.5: 18.46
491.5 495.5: 16.78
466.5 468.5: 15.64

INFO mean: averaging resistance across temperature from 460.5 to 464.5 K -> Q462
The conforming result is 15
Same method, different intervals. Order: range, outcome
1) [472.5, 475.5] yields 16.3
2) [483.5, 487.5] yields 17.8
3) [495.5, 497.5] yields 15.4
